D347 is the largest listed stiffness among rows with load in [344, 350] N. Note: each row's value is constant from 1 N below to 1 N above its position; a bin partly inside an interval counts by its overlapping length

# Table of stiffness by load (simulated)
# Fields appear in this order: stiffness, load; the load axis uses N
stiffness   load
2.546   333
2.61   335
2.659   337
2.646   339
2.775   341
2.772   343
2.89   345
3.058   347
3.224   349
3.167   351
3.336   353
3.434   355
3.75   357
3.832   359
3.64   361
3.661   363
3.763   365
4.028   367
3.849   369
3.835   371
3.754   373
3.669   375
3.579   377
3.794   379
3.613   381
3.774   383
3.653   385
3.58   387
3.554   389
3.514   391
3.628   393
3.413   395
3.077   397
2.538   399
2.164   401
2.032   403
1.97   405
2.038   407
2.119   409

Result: 3.224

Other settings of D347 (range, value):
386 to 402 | 3.628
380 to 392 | 3.774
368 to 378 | 3.849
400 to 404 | 2.164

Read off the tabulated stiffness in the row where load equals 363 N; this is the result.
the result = 3.661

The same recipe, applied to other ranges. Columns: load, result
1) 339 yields 2.646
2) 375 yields 3.669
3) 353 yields 3.336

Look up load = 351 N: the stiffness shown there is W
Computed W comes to 3.167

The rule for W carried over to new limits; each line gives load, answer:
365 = 3.763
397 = 3.077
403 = 2.032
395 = 3.413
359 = 3.832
